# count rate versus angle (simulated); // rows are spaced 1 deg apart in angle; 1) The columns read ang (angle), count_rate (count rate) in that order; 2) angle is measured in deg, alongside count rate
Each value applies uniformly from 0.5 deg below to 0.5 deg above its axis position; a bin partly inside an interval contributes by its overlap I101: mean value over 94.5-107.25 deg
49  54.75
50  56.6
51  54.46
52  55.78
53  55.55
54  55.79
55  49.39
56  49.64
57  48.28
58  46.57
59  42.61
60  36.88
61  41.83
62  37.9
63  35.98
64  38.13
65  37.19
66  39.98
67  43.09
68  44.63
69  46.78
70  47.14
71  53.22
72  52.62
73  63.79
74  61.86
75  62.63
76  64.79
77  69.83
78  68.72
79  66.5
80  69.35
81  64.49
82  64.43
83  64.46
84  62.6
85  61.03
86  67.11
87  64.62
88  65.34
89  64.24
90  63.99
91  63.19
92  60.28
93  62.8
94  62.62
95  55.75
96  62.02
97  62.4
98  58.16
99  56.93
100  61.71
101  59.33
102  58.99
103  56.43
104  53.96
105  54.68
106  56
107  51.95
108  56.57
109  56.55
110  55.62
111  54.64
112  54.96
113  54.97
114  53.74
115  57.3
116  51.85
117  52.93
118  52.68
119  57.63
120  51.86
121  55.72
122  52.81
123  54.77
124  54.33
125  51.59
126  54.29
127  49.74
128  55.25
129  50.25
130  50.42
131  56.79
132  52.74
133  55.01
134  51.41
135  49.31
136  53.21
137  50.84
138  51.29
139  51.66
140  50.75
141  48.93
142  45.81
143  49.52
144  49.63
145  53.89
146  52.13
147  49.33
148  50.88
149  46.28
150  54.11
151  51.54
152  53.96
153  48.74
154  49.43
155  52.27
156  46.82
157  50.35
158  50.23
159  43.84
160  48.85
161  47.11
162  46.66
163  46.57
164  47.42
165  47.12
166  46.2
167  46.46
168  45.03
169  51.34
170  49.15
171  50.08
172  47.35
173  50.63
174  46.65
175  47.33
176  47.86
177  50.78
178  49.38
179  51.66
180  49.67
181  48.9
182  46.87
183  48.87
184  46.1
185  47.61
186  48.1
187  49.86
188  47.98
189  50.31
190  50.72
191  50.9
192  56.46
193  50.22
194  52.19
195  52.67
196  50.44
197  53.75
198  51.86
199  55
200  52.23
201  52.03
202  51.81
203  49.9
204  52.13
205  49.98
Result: 57.7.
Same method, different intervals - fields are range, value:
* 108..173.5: 51.2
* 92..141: 54.9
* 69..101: 61.9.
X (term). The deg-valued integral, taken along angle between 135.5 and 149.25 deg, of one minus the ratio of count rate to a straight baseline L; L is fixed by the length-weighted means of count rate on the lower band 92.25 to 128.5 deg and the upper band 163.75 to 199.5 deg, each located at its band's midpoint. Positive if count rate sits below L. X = 0.7 deg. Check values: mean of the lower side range 56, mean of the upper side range 49.5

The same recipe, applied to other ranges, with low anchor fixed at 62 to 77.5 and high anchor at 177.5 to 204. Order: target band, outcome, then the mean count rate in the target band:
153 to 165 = 0.6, 48.1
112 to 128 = -1.1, 53.8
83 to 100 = -4.0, 62.1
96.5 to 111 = -1.9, 57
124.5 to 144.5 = -0.4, 51.4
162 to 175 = 0.7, 47.8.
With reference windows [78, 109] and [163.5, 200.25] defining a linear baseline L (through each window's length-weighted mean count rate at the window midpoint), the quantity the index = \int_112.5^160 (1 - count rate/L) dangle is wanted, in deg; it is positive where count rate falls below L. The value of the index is 3.3 deg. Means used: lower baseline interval 61.1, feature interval 51.7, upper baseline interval 49.6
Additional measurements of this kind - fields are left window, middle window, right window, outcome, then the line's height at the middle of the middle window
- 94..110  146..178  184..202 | 2.74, 53.3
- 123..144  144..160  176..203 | 0.35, 51.3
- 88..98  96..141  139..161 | 1.64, 56.5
